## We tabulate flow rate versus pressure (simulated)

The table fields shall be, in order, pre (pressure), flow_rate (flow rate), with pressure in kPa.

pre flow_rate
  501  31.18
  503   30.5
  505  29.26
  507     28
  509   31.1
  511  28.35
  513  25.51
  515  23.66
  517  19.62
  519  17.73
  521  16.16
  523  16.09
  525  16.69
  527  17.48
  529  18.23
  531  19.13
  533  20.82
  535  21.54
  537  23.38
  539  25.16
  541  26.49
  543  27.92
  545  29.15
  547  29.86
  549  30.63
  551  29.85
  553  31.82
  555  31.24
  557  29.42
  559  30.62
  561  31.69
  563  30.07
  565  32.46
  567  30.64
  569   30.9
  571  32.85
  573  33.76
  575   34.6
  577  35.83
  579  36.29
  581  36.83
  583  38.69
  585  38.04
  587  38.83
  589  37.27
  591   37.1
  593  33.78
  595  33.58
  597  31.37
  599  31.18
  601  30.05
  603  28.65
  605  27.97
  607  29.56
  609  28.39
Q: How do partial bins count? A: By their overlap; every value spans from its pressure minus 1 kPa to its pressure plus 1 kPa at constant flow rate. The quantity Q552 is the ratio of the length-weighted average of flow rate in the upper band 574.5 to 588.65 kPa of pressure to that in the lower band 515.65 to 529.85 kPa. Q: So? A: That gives 2.11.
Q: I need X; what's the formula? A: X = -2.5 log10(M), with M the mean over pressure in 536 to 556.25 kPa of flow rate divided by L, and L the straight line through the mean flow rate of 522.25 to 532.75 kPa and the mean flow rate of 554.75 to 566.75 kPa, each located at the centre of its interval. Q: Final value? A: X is -0.14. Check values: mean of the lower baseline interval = 17.8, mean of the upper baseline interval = 30.9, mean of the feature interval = 28.6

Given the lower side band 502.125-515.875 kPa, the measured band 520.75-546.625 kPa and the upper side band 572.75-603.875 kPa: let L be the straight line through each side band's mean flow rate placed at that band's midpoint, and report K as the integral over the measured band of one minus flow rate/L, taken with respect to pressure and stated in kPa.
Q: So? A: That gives 7.3 kPa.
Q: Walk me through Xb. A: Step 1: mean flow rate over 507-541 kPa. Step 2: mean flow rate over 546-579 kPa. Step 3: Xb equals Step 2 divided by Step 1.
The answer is 1.47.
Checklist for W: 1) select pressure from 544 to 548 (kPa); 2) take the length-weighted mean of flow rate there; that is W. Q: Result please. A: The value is 29.5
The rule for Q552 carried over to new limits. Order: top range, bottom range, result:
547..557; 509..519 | 1.26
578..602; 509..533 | 1.73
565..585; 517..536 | 1.89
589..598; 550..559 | 1.12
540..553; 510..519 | 1.24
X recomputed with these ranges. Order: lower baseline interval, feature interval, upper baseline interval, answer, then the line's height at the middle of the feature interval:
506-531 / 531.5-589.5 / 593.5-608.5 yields -0.19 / 26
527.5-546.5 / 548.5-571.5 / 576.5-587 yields -0.02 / 30.6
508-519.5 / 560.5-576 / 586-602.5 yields -0.04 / 31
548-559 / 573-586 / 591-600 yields -0.14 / 32.1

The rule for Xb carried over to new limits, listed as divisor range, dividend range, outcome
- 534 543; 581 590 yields 1.55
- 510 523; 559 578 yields 1.52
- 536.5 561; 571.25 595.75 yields 1.25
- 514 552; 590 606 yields 1.40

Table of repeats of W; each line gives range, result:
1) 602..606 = 28.3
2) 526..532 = 18.3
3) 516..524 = 17.4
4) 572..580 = 35.1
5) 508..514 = 28.3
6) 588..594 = 36.1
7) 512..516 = 24.6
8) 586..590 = 38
